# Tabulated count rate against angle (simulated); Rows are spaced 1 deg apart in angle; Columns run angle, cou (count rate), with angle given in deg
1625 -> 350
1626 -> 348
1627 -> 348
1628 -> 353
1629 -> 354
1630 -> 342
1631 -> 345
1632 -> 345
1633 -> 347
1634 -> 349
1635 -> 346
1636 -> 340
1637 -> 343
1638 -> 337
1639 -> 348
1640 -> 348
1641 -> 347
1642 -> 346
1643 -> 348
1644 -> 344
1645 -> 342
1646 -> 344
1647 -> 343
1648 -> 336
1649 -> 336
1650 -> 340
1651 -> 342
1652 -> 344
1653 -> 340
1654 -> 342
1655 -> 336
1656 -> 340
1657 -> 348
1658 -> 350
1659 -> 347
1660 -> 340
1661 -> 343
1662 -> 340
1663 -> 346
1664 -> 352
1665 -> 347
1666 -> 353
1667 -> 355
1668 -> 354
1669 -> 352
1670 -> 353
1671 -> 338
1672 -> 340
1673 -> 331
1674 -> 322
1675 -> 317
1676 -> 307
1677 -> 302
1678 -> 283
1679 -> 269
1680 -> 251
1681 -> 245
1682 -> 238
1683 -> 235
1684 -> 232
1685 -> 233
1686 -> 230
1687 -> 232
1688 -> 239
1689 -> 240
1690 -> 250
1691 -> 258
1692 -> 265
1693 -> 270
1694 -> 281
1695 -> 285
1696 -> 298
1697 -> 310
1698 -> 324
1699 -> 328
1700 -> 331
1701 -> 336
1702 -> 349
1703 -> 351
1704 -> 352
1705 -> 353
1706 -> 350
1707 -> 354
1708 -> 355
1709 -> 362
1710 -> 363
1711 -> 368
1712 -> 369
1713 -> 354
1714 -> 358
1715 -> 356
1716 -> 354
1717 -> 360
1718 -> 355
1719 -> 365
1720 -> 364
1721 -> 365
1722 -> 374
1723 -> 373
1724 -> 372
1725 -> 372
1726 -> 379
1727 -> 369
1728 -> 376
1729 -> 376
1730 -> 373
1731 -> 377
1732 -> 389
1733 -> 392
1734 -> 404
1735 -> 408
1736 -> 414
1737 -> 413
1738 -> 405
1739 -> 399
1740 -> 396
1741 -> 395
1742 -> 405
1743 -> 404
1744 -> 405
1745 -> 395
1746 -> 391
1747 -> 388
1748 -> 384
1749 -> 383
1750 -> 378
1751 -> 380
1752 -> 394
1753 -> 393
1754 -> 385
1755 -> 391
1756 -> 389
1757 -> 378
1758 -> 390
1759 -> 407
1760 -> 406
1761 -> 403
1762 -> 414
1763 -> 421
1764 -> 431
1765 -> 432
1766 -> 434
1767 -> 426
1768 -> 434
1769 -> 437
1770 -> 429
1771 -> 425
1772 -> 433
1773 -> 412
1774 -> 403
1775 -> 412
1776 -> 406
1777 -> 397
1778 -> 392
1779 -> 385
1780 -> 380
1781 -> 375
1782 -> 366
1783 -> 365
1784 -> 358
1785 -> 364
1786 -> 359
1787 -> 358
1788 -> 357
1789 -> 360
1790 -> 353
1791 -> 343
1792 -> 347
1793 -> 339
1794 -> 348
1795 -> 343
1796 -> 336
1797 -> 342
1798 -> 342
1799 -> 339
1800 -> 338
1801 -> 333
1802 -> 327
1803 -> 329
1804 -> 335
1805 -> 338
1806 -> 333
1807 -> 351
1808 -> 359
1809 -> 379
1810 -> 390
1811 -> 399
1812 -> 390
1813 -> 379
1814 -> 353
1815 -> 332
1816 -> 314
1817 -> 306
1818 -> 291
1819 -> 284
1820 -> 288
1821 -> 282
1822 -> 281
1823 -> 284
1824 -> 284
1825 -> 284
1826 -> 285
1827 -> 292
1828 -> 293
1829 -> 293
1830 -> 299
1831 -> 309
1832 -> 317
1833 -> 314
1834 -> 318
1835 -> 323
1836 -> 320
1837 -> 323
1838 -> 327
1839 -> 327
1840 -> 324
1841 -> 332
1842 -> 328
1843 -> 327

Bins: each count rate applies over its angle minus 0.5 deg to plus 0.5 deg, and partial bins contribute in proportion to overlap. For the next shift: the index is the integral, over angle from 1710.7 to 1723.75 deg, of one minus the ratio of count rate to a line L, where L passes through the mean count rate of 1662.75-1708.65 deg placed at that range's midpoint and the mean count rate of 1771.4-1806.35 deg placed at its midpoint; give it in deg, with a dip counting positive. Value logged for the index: -1.7 deg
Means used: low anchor 304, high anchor 362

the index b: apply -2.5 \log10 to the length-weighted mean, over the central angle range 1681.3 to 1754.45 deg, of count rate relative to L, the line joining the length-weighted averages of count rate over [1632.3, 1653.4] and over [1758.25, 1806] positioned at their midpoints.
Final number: 0.046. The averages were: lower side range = 343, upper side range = 379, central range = 348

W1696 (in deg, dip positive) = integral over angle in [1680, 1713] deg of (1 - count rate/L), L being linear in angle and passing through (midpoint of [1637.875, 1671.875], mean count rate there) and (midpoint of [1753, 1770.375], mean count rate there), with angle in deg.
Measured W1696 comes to 6.39 deg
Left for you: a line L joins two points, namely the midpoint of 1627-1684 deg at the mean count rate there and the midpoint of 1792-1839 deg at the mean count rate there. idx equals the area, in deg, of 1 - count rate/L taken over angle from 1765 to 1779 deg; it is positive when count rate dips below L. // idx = -3.9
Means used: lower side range 332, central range 418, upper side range 326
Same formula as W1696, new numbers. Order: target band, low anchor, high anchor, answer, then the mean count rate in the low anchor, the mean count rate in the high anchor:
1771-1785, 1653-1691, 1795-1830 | -3.07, 306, 326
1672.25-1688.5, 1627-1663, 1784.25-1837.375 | 3.49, 344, 330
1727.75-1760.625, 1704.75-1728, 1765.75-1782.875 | -0.75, 363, 407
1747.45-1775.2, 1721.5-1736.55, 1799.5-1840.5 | -3.51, 383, 323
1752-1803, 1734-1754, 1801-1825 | -2.50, 396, 330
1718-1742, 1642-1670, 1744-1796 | -0.70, 345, 389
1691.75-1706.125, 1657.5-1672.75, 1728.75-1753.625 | 1.92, 347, 394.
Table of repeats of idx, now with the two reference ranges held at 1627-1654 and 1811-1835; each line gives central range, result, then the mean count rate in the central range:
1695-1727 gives -2.10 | 353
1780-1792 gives -1.64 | 360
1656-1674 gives -0.32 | 346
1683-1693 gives 2.75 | 243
